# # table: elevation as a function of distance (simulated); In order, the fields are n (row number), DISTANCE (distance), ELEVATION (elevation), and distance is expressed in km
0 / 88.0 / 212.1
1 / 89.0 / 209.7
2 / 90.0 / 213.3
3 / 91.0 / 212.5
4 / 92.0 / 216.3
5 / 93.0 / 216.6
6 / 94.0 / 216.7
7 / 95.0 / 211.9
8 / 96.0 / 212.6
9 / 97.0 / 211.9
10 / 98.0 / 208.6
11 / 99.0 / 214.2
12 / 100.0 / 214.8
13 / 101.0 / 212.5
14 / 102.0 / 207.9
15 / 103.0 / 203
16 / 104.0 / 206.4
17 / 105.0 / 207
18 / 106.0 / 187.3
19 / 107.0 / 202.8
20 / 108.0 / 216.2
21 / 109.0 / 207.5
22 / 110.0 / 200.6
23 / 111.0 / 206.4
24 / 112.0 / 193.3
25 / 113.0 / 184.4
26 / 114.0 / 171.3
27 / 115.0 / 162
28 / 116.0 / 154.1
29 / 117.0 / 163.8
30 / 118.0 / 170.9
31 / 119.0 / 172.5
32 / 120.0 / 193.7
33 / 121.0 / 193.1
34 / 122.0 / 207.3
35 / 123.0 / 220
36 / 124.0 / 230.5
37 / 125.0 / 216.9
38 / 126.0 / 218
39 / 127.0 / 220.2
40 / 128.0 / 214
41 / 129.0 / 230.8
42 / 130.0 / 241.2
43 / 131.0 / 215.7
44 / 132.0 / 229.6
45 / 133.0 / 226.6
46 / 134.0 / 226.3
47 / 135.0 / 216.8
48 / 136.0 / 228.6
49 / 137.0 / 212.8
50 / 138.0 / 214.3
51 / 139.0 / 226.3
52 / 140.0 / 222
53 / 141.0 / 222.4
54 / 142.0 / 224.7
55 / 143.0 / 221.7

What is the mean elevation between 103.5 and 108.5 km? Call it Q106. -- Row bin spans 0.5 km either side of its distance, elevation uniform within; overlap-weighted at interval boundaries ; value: 204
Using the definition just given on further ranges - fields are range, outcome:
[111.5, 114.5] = 183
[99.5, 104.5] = 209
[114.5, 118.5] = 163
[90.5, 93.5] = 215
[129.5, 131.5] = 228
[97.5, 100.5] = 213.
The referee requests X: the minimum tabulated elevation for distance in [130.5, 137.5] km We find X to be 212.8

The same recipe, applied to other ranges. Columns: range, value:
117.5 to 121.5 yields 170.9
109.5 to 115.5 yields 162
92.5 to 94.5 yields 216.6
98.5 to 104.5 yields 203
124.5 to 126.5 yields 216.9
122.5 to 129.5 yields 214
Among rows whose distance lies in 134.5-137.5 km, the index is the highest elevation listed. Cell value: 228.6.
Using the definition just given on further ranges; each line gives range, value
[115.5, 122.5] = 207.3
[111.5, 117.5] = 193.3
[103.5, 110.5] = 216.2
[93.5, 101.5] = 216.7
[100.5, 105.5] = 212.5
